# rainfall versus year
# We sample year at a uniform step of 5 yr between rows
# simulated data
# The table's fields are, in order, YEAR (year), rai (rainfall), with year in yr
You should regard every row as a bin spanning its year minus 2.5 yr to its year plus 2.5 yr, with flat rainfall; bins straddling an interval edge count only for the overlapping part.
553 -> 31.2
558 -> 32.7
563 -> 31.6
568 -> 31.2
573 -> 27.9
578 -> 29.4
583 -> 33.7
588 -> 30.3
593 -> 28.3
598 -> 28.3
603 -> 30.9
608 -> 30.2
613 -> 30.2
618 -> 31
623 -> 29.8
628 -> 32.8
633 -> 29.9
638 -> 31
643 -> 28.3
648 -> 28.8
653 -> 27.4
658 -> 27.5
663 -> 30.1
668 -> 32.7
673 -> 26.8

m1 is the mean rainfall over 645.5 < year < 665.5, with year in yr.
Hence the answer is 28.4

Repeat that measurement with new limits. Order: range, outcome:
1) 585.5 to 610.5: 29.6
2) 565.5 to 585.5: 30.6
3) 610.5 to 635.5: 30.7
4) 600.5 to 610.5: 30.6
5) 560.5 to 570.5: 31.4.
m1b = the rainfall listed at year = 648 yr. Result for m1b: 28.8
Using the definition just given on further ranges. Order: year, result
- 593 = 28.3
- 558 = 32.7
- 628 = 32.8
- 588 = 30.3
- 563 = 31.6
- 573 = 27.9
